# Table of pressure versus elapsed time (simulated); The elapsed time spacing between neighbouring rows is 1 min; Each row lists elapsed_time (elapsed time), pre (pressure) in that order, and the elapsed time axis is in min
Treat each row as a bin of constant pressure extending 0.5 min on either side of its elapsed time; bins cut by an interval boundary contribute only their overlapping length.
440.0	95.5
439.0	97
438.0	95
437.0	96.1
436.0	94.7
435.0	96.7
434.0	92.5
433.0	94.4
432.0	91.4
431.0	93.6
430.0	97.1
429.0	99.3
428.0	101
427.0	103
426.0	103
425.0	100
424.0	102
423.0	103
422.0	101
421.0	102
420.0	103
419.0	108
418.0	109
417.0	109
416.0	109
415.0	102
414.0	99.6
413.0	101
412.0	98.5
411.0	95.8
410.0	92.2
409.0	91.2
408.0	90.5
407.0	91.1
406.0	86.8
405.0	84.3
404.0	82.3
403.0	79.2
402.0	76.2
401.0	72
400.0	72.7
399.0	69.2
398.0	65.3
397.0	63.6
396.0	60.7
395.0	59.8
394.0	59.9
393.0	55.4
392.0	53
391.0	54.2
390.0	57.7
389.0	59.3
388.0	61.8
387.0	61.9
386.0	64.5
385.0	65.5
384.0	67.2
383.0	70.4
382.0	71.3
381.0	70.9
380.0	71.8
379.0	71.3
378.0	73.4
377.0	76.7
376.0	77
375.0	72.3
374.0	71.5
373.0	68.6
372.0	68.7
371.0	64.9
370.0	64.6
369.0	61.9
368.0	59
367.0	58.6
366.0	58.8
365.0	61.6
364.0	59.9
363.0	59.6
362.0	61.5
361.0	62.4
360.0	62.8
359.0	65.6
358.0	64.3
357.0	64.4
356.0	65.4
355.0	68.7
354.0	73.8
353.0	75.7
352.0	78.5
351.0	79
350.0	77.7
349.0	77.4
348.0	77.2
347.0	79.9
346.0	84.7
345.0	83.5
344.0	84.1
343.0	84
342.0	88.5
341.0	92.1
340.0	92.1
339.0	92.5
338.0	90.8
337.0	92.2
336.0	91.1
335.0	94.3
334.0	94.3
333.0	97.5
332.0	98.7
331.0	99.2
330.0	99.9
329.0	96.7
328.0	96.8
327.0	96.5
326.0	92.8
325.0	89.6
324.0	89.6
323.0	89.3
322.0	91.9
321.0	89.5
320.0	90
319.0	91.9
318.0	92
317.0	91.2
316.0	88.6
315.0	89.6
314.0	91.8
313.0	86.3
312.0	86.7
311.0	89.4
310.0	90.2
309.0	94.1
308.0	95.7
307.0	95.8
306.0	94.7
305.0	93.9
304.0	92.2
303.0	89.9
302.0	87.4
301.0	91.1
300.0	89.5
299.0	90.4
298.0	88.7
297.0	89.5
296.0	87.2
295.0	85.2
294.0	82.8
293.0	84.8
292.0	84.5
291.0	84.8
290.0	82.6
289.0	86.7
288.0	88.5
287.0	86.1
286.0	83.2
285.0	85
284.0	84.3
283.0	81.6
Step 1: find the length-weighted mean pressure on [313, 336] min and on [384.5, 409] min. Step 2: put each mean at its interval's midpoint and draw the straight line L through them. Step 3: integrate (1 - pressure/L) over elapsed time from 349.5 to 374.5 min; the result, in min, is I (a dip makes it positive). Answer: 4.5 min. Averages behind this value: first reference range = 93.1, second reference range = 69.1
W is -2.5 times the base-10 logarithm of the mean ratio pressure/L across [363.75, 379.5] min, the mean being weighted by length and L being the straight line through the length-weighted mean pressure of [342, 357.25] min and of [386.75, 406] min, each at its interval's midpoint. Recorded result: 0.08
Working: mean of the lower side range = 77.5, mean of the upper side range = 66.3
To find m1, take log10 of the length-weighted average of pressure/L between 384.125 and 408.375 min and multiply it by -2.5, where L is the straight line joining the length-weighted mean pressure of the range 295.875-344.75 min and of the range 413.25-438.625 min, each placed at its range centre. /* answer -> 0.39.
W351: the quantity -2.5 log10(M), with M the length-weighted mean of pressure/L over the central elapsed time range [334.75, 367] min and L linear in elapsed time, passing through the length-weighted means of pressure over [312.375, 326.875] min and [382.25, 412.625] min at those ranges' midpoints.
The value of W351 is 0.10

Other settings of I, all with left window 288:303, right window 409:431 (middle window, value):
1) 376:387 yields 3.0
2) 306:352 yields 0.4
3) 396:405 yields 2.4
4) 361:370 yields 3.3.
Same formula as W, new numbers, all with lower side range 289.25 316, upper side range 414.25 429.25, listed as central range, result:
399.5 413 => 0.18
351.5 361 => 0.36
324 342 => -0.02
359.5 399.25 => 0.46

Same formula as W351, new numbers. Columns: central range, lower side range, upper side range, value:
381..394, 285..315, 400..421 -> 0.434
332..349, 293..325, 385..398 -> -0.130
